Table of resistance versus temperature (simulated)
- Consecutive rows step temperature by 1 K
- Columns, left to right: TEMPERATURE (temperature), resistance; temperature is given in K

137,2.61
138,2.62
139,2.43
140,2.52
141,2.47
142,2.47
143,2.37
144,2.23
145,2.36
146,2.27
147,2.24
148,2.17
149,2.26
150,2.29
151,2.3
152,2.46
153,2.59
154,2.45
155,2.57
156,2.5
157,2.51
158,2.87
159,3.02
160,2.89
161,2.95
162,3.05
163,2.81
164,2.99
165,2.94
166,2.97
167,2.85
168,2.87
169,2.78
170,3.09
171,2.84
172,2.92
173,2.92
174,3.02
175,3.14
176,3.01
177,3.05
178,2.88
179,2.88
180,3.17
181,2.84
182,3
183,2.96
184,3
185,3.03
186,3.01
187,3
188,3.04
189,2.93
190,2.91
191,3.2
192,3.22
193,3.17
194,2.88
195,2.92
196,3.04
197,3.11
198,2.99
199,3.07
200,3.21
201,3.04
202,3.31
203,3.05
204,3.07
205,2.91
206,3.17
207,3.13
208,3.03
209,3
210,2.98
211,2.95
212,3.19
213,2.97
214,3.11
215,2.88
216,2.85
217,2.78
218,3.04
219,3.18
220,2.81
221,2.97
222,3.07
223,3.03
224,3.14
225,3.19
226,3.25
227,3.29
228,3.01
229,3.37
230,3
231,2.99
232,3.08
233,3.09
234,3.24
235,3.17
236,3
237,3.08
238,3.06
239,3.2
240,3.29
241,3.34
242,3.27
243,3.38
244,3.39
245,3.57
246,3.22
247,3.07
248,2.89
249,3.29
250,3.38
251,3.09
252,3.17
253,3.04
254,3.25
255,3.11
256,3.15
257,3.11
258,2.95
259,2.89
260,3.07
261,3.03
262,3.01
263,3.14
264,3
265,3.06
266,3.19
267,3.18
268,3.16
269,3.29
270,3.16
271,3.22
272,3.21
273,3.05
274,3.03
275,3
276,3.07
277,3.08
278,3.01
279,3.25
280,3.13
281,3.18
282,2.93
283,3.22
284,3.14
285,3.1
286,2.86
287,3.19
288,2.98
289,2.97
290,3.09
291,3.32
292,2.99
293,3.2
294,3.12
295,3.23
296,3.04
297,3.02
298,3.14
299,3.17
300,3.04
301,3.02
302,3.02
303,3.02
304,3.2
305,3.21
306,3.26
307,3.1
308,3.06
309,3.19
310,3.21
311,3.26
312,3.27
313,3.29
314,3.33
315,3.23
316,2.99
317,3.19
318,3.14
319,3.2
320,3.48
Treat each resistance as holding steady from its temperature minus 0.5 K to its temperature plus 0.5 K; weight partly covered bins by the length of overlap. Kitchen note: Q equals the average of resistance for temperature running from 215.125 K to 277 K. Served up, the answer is 3.12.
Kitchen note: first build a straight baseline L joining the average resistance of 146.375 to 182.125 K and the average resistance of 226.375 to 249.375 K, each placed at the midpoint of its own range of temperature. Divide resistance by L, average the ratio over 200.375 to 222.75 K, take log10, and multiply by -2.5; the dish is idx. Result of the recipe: 0.01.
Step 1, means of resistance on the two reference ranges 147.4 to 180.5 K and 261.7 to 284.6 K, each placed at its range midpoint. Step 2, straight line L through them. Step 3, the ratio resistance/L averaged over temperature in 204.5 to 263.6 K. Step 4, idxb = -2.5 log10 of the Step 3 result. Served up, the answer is -0.038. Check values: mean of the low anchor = 2.79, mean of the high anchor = 3.12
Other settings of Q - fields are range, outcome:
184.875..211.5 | 3.05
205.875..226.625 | 3.03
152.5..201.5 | 2.94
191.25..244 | 3.09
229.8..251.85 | 3.19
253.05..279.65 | 3.1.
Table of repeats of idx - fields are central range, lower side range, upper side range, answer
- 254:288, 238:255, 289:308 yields 0.03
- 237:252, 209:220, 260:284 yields -0.06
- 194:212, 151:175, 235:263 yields -0.03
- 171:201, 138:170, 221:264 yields -0.08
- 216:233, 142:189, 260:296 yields -0.04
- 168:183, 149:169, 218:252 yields -0.06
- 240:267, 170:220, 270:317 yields -0.03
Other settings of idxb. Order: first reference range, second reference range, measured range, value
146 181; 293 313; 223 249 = -0.078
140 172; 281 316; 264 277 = -0.034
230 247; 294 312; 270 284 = 0.018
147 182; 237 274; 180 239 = -0.030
